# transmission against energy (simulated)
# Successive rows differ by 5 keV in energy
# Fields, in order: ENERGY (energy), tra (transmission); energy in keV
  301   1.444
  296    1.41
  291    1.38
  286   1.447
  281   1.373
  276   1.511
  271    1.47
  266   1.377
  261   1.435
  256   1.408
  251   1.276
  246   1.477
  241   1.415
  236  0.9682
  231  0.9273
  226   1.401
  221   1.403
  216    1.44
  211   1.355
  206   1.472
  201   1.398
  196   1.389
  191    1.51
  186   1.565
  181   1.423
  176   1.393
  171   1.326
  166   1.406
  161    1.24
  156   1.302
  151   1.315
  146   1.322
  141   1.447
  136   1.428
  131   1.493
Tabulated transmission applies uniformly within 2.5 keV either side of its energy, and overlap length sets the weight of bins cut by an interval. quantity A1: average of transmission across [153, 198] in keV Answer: 1.39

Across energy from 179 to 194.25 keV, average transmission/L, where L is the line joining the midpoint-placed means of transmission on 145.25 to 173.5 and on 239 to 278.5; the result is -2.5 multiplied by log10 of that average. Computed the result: -0.11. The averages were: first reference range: 1.32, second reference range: 1.42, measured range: 1.5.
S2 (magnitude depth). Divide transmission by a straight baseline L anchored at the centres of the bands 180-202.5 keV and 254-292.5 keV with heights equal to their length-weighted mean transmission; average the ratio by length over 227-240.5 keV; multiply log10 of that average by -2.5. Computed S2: 0.33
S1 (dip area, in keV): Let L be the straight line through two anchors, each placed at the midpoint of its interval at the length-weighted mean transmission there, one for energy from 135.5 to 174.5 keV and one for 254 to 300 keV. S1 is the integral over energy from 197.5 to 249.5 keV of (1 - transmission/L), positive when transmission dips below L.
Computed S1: 2.4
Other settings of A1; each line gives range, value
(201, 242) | 1.3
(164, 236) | 1.37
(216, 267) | 1.31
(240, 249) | 1.44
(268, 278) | 1.48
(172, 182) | 1.39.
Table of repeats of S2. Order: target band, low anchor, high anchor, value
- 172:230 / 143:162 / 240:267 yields -0.053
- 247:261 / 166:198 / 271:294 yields 0.046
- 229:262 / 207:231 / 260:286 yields 0.102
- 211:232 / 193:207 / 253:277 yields 0.076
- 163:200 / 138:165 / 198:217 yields -0.039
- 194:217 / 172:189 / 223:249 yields -0.042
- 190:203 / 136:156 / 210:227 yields -0.026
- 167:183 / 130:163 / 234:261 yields -0.025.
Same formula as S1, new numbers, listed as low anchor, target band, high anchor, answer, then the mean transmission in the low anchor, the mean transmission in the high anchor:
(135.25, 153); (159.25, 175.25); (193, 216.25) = 0.6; 1.37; 1.41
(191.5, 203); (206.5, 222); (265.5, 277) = 0.2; 1.41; 1.46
